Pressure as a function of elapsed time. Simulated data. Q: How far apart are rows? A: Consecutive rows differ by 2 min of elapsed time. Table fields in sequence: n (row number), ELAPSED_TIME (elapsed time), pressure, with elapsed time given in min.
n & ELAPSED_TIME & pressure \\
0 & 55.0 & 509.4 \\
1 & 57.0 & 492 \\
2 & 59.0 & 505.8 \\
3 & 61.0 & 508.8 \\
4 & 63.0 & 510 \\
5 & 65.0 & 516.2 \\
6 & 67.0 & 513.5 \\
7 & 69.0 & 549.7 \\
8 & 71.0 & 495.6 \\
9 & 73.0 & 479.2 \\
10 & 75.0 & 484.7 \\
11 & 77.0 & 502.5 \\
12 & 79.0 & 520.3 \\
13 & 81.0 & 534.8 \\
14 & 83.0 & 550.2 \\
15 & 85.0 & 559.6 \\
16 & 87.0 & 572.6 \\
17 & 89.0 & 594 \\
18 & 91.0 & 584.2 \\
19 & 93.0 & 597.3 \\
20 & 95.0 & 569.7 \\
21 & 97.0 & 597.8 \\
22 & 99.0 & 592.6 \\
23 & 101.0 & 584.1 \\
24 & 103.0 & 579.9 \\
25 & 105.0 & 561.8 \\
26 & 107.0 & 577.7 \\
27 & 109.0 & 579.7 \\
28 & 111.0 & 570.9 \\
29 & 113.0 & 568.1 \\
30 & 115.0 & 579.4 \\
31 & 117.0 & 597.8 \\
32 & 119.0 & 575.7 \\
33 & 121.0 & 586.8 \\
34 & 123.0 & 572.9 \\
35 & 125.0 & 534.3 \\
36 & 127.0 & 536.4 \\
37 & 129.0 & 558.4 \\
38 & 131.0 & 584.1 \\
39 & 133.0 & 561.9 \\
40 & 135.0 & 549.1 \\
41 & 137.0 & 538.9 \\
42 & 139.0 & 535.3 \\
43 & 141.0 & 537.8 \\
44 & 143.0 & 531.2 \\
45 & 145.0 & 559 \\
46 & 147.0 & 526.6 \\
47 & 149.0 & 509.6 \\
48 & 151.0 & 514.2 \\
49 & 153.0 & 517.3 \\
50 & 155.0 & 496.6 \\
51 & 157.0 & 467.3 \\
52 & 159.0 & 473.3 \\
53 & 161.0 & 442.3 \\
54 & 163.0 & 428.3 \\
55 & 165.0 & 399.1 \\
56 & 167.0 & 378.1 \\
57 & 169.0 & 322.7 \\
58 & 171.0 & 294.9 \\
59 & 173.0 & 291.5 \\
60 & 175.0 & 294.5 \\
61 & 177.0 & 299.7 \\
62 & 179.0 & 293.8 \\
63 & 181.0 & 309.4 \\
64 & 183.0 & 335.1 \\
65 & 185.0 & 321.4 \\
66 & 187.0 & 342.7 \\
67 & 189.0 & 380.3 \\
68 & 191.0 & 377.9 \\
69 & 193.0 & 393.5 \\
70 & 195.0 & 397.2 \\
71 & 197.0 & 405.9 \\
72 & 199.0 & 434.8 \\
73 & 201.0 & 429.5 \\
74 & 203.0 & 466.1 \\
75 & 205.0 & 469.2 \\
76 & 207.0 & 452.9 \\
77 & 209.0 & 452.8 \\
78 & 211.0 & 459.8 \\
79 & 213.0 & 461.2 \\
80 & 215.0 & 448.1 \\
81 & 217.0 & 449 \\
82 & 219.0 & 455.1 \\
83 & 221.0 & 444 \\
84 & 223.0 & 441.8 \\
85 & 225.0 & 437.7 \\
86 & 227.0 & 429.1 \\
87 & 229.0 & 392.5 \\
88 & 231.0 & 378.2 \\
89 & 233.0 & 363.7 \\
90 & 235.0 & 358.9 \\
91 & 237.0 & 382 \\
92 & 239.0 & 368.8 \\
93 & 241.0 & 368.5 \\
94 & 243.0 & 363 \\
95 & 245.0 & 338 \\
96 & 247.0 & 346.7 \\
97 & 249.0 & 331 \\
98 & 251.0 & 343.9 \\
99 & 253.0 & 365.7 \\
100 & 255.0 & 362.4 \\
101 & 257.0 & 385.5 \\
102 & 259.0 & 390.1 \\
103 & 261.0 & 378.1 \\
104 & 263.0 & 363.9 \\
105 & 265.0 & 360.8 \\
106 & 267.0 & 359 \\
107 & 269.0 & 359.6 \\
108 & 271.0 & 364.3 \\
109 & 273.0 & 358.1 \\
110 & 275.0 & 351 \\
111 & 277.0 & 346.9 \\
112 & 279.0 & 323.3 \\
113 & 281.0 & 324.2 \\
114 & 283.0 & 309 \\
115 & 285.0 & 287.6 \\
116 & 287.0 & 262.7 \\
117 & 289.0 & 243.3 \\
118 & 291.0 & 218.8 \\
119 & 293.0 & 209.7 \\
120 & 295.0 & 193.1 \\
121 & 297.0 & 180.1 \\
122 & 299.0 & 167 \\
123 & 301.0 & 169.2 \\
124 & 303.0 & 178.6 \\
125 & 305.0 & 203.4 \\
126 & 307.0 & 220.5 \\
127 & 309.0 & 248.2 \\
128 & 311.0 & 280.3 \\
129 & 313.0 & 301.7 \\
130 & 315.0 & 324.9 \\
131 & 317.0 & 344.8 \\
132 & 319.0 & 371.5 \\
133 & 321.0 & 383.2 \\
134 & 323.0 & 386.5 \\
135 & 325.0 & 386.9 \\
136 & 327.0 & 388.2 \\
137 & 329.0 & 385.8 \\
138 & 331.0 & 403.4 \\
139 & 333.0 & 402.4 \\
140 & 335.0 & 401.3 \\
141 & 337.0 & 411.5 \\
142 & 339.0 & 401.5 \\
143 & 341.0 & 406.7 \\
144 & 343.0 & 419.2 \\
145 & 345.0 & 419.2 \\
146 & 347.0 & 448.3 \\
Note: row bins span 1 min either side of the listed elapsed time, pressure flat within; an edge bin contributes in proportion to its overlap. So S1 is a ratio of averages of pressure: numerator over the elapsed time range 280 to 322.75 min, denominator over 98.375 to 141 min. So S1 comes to 0.5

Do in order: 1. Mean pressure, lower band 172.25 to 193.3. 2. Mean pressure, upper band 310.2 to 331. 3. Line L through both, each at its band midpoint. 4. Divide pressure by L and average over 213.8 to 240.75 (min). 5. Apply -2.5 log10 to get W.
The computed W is -0.210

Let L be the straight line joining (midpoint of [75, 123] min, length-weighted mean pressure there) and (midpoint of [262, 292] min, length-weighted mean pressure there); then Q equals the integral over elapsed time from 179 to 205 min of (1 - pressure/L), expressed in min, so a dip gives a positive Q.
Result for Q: 3.31 min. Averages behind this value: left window 569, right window 322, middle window 383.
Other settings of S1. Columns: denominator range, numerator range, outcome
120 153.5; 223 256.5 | 0.68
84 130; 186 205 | 0.71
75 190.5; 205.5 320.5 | 0.69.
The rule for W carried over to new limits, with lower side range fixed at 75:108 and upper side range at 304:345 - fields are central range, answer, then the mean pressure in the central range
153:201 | 0.280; 377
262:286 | 0.172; 342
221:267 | 0.140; 376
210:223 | 0.001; 452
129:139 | -0.059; 556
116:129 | -0.058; 567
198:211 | 0.027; 452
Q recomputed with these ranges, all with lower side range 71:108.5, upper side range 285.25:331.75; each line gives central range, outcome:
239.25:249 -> 0.23 min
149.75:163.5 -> -0.21 min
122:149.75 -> -2.64 min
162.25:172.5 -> 2.22 min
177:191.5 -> 3.43 min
